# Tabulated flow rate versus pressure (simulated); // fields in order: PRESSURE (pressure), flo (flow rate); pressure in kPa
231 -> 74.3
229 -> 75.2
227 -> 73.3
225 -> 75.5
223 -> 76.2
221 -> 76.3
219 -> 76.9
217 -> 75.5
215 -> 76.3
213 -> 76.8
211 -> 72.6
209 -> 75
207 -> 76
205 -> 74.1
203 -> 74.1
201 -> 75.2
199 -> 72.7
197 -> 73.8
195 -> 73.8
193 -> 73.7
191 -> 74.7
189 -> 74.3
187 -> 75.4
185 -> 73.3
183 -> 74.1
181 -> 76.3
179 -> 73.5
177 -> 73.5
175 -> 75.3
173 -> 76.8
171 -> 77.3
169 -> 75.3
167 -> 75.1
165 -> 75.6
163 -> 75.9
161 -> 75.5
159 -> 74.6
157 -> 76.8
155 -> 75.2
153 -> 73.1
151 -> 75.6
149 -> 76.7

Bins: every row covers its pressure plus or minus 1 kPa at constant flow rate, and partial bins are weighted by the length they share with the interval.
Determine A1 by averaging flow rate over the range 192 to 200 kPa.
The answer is 73.5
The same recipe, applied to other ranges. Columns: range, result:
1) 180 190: 74.7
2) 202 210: 74.8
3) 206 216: 75.3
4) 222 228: 75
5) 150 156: 74.6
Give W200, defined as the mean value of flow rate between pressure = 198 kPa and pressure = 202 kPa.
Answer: 74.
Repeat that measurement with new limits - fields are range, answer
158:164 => 75.3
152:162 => 75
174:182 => 74.7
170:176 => 76.5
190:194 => 74.2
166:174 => 76.1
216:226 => 76.1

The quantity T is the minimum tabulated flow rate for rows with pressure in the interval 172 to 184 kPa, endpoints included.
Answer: 73.5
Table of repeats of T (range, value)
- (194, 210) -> 72.7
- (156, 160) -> 74.6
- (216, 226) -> 75.5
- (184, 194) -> 73.3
